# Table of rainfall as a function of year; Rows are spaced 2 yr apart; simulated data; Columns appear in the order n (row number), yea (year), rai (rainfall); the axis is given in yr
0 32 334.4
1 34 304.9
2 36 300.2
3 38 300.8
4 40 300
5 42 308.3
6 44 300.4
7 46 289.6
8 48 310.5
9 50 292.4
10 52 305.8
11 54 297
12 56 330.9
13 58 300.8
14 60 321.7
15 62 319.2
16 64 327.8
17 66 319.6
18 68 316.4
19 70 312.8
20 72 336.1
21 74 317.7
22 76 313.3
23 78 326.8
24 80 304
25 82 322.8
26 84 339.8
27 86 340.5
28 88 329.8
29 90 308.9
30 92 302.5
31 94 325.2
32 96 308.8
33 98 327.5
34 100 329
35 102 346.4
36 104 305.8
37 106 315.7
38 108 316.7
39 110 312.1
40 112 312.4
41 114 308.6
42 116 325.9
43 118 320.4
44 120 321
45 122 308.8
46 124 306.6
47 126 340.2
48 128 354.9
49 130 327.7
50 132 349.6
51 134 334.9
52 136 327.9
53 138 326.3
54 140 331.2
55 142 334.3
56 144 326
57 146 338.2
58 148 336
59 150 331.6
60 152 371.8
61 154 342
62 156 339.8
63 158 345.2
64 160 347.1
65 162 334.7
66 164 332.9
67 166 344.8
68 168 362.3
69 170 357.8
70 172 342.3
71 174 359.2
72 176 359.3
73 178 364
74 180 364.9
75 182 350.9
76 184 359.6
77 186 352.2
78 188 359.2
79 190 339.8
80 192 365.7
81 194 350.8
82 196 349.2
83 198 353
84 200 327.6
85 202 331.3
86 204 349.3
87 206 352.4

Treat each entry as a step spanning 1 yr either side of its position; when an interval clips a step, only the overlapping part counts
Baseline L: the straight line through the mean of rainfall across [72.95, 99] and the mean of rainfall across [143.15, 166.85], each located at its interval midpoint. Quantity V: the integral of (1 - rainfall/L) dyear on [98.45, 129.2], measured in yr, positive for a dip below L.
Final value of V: 0.7 yr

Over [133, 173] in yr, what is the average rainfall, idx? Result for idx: 340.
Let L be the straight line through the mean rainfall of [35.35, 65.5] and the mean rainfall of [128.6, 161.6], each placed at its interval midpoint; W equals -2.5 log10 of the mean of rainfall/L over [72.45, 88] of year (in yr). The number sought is -0.02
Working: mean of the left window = 307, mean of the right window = 338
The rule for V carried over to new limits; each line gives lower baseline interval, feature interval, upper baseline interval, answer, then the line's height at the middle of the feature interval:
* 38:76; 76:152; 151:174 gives 1.3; 331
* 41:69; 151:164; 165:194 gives 0.1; 348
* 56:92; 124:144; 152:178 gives 0.3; 339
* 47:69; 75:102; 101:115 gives -0.6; 315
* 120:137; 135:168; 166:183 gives 0.5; 344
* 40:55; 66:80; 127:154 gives -0.4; 311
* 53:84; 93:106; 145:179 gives 0.2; 328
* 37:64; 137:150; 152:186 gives 0.4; 342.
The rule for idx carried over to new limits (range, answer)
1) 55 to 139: 322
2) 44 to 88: 316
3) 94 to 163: 329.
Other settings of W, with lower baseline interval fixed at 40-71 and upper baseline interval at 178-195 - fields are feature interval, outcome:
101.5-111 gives 0.03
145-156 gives 0.00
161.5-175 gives 0.00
